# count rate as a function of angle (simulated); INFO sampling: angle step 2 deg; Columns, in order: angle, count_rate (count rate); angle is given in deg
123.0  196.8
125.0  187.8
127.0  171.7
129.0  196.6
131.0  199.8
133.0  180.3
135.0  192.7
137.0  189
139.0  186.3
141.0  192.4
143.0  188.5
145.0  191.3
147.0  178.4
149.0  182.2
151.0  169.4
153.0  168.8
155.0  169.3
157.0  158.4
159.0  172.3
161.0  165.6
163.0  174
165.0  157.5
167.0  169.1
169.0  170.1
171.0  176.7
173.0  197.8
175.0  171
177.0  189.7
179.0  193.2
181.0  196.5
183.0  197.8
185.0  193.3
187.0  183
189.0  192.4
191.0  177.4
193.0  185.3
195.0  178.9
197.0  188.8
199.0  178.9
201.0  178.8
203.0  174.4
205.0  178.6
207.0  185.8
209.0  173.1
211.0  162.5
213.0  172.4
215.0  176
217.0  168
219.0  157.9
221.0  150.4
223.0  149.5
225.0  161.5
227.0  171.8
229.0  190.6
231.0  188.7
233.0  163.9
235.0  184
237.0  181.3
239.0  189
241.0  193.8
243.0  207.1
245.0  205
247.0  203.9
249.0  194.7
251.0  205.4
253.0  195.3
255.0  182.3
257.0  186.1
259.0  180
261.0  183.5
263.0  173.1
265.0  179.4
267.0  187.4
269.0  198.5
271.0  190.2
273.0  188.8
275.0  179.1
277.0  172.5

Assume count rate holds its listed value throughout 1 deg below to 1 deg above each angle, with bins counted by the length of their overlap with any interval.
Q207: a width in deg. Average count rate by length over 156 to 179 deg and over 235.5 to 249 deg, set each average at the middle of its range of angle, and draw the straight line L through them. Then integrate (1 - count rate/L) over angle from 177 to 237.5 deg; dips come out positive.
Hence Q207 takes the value 2.4 deg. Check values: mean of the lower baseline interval 174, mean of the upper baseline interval 196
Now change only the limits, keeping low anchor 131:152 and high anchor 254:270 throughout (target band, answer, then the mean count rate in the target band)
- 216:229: 1.6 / 162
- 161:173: 0.9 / 172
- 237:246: -0.6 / 197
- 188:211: 0.6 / 180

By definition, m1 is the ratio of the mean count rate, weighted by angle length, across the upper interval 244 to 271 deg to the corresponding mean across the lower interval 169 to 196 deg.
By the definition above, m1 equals 1.02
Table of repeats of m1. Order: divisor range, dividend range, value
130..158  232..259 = 1.05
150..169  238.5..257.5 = 1.18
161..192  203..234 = 0.93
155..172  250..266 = 1.10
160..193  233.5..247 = 1.06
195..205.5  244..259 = 1.08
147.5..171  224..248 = 1.10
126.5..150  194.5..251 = 0.96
